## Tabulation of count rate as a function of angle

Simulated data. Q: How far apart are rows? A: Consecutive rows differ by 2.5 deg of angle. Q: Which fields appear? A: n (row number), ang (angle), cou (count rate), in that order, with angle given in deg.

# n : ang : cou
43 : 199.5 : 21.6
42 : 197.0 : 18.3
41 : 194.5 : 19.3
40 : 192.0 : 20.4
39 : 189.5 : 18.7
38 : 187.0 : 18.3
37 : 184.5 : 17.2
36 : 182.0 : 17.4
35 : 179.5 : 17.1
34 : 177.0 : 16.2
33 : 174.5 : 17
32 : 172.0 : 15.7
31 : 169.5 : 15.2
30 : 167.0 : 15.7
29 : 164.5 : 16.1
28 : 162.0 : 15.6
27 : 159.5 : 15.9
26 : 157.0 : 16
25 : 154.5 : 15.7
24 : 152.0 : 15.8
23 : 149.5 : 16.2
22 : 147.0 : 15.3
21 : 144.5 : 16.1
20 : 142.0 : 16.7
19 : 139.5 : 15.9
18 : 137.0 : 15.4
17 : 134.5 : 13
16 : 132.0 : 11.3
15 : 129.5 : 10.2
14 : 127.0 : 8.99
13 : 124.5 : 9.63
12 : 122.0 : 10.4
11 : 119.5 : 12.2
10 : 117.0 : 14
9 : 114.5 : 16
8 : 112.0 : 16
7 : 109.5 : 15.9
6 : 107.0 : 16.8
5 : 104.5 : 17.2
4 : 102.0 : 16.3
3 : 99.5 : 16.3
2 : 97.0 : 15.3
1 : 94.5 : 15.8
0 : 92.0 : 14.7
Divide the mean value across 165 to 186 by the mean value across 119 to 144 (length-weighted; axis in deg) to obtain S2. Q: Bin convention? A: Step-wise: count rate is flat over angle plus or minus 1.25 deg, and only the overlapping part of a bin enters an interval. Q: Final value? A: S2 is 1.3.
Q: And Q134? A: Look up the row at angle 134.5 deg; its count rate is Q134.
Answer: 13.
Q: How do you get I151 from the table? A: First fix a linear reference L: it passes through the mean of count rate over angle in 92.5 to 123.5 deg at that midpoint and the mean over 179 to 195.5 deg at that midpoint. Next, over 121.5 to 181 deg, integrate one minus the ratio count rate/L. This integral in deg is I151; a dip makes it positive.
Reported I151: 8.0 deg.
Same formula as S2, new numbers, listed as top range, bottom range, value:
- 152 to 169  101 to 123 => 1.05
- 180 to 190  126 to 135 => 1.65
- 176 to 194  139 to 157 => 1.13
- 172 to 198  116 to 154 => 1.33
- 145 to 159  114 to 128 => 1.35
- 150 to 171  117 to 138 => 1.37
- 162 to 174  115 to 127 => 1.36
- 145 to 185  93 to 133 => 1.16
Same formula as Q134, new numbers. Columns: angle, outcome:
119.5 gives 12.2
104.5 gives 17.2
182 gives 17.4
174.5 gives 17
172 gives 15.7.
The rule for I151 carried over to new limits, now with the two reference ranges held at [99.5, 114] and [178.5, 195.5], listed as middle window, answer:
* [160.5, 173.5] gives 1.6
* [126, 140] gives 3.9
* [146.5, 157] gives 1.0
